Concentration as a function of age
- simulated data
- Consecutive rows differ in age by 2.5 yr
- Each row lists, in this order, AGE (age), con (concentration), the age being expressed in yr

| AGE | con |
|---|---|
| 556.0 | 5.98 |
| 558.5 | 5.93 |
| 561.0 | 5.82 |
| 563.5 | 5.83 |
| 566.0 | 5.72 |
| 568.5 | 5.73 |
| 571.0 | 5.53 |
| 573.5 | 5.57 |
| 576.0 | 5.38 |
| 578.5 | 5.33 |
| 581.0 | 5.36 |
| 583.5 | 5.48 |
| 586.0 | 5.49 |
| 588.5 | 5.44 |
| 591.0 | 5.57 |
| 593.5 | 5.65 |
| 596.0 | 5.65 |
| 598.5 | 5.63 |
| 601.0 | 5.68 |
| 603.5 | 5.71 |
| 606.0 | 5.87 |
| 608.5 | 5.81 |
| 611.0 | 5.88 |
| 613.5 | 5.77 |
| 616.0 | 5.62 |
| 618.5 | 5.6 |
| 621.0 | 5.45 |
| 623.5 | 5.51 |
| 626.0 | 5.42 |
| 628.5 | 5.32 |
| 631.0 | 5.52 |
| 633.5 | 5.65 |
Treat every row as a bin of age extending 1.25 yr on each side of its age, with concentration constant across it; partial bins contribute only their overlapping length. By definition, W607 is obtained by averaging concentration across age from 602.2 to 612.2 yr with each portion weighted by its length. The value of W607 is 5.82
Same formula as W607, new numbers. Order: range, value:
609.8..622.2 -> 5.66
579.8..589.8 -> 5.44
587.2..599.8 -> 5.59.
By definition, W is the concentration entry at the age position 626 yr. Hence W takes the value 5.42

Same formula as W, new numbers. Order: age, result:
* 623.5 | 5.51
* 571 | 5.53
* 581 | 5.36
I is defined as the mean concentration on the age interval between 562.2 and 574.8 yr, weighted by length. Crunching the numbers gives 5.68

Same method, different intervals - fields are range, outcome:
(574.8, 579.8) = 5.35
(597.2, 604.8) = 5.67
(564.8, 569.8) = 5.72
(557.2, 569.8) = 5.81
